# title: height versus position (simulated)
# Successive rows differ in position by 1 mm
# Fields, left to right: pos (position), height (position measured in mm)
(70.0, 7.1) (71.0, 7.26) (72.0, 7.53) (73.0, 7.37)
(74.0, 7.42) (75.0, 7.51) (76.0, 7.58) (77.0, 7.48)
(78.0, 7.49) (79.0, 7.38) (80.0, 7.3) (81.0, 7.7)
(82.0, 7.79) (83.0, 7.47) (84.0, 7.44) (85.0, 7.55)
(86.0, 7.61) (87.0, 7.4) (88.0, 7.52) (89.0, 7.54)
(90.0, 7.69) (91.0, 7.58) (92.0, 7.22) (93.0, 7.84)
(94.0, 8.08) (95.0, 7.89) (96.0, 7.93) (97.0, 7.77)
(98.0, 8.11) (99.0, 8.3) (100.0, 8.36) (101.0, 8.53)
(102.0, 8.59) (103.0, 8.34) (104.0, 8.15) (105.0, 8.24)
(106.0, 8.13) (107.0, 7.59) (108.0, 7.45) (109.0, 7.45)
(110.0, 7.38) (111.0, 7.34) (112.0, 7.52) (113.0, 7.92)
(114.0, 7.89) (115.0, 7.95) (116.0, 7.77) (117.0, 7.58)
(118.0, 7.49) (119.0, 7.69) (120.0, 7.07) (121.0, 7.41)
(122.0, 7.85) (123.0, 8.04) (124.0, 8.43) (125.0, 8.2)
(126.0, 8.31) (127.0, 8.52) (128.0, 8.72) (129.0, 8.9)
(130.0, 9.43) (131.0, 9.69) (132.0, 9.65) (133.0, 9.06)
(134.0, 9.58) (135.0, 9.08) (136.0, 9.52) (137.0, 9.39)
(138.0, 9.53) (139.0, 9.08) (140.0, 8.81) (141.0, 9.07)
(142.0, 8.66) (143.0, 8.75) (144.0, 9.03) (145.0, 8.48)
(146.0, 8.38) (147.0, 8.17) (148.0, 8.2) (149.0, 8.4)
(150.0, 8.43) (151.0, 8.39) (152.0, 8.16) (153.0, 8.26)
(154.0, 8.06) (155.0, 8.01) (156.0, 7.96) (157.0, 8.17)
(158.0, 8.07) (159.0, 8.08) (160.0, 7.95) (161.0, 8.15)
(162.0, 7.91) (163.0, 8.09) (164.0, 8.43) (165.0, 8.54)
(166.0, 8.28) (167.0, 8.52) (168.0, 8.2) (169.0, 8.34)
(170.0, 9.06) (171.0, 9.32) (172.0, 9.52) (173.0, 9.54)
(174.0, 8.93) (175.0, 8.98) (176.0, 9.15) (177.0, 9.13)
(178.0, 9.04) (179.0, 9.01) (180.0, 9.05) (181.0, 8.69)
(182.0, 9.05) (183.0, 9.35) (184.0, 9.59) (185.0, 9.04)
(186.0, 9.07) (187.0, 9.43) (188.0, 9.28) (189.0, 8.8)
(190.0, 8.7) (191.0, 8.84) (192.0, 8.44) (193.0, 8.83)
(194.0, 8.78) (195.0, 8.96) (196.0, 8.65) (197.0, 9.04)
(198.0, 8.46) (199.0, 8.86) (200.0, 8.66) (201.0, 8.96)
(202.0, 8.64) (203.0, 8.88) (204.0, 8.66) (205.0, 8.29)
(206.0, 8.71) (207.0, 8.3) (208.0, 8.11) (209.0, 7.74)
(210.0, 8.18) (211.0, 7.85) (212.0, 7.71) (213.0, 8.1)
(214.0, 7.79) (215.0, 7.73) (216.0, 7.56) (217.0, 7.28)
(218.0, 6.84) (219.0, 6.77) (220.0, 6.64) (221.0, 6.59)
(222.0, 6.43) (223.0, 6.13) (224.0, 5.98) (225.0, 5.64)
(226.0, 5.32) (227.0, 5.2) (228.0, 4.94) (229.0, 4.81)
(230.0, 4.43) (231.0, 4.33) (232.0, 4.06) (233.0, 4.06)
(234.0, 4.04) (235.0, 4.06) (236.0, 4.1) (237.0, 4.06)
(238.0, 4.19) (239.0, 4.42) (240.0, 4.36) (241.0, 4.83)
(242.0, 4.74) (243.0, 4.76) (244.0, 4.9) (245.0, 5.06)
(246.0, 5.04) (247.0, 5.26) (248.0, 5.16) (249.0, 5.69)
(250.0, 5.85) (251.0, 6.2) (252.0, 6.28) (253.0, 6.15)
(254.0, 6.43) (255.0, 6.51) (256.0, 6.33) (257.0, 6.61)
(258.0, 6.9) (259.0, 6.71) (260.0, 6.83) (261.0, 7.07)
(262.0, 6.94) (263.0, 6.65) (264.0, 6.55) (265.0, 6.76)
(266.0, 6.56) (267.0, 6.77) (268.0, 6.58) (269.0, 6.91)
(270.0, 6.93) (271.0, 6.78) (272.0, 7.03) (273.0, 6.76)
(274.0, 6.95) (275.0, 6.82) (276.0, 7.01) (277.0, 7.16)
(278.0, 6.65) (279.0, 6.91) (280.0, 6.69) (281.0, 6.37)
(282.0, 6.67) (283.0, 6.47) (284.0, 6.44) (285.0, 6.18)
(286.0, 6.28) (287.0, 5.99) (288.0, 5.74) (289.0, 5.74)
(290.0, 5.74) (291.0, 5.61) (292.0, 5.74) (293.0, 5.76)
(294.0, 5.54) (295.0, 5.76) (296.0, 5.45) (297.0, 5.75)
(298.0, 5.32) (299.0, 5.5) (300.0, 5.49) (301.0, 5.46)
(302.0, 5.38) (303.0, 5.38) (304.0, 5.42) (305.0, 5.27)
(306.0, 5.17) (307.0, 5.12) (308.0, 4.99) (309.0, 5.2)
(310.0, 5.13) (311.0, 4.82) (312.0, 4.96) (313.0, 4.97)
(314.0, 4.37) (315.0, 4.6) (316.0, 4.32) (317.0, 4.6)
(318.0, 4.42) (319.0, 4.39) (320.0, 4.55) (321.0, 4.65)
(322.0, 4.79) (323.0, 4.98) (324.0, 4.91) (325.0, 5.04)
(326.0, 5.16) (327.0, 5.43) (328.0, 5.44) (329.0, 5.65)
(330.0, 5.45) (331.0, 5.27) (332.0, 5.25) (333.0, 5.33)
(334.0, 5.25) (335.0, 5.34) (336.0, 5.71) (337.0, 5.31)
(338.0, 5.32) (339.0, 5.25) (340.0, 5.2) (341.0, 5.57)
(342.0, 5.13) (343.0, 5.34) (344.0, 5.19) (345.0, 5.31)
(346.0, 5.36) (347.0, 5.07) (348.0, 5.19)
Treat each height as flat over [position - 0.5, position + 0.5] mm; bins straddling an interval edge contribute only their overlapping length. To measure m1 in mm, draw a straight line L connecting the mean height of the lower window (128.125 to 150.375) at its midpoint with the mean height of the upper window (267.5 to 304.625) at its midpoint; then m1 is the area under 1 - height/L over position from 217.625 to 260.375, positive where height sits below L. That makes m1 9.8 mm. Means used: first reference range 8.97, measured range 5.43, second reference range 6.17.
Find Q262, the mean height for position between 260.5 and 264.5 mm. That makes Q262 6.8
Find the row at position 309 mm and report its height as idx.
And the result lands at 5.2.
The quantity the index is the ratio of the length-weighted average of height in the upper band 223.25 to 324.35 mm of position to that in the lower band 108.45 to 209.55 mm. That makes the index 0.65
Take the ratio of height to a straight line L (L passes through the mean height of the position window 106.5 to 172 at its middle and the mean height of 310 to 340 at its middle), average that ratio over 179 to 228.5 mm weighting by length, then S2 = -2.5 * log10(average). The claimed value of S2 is -0.11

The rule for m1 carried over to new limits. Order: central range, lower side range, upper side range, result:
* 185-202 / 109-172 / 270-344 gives -3.1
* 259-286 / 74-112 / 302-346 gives -5.0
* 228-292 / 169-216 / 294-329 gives 6.6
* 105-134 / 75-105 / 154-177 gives -0.2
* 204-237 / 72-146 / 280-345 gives 1.3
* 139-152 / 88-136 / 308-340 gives -1.6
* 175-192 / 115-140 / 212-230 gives -4.1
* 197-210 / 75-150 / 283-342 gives -3.2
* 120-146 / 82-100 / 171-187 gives -1.2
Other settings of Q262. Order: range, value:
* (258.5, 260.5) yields 6.77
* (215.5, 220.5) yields 7.02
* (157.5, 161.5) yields 8.06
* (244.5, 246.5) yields 5.05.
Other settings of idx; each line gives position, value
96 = 7.93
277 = 7.16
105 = 8.24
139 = 9.08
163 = 8.09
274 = 6.95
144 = 9.03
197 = 9.04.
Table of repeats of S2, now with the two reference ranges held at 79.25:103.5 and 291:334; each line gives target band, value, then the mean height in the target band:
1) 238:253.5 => 0.14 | 5.21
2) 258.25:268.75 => -0.18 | 6.75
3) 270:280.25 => -0.22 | 6.88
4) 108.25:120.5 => -0.01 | 7.58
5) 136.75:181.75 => -0.23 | 8.61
